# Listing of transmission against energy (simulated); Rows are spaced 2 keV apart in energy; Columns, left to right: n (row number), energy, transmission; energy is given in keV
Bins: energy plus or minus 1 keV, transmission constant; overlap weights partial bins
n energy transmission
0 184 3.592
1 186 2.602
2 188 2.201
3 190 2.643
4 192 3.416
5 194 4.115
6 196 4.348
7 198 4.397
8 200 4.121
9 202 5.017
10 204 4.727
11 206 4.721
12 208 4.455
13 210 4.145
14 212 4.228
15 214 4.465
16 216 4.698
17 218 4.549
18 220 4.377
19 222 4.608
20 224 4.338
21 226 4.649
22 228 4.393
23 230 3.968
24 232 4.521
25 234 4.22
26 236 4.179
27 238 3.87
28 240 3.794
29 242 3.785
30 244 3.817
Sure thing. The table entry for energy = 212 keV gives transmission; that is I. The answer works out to 4.228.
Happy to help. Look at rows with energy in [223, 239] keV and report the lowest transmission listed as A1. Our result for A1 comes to 3.87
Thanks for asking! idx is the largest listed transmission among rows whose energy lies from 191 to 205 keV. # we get 5.017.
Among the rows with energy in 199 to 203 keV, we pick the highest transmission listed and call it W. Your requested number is 5.017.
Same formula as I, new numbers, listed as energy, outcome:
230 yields 3.968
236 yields 4.179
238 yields 3.87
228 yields 4.393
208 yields 4.455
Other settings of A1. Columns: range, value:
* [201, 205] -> 4.727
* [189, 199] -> 2.643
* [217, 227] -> 4.338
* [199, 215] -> 4.121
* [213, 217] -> 4.465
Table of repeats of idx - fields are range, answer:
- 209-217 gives 4.698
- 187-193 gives 3.416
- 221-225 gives 4.608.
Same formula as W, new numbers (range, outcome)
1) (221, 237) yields 4.649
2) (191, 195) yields 4.115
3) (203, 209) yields 4.727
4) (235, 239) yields 4.179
